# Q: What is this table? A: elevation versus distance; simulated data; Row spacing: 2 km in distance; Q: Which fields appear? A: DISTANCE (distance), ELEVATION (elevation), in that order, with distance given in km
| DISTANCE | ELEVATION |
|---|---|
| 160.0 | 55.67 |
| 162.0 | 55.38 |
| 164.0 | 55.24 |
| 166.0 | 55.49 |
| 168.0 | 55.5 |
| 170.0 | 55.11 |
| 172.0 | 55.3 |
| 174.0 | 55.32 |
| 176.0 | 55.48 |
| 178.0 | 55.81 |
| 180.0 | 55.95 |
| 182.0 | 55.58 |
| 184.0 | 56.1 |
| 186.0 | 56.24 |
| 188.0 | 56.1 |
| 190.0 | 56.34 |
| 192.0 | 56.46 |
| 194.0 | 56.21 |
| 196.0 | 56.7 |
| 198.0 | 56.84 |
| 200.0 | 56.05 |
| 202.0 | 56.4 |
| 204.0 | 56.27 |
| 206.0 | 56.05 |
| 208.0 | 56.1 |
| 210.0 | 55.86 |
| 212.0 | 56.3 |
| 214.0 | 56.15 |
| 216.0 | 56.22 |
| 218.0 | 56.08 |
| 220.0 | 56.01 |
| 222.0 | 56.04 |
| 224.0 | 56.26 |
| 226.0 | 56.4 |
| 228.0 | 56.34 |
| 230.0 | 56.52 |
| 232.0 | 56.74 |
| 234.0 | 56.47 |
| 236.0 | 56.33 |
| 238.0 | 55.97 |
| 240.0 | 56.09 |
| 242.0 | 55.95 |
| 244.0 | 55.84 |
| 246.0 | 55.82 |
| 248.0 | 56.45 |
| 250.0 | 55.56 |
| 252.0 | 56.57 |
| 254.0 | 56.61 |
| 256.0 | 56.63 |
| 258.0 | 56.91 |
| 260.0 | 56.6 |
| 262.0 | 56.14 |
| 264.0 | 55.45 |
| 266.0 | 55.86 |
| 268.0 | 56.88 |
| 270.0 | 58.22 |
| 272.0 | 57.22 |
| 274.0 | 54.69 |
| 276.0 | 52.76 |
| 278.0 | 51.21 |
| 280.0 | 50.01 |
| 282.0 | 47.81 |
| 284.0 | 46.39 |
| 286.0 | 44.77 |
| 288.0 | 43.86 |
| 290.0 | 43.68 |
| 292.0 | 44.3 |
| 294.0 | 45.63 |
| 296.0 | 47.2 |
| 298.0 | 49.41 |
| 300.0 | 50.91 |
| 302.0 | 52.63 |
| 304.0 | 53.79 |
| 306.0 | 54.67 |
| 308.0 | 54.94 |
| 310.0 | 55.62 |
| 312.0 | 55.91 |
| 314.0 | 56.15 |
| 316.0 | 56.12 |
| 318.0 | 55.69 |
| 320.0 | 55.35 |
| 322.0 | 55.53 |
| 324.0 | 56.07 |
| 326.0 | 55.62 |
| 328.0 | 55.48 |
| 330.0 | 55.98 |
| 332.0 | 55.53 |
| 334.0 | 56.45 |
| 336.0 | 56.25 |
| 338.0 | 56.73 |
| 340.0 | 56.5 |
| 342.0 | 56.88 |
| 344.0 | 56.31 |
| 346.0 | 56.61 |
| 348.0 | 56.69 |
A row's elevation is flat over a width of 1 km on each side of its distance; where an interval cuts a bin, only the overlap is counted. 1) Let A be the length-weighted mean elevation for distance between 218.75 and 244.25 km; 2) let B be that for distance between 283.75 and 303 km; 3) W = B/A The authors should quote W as 0.8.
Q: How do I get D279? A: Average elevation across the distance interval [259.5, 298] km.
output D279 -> 50.9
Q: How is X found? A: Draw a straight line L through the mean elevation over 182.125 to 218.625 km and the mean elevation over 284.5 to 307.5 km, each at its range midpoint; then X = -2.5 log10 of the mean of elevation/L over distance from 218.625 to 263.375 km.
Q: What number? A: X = -0.07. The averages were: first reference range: 56.2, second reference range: 48.4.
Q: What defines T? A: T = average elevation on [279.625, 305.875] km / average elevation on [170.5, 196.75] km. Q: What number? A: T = 0.9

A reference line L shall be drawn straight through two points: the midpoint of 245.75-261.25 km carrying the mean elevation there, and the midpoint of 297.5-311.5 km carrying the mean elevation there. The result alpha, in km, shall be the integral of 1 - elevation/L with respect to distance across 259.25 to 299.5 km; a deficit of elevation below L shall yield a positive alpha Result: 3.0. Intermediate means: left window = 56.4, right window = 53.4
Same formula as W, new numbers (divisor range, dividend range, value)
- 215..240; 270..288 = 0.90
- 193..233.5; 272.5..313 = 0.89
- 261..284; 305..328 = 1.03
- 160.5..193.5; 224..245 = 1.01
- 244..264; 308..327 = 0.99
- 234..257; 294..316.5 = 0.94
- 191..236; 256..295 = 0.92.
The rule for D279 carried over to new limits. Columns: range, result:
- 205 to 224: 56.1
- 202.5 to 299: 54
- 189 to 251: 56.2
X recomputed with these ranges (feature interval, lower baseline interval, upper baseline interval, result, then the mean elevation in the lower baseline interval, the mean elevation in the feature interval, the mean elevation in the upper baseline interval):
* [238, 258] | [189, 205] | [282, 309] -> -0.08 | 56.4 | 56.2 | 48.6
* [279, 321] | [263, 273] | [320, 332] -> 0.11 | 56.7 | 50.7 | 55.7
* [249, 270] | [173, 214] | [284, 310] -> -0.10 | 56.1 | 56.4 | 49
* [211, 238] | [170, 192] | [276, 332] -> -0.04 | 55.8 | 56.3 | 51.7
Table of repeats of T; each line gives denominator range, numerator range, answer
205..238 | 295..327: 0.96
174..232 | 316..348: 1.00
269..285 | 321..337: 1.07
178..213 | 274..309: 0.88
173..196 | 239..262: 1.00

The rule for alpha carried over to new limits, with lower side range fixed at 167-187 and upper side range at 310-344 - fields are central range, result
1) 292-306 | 1.52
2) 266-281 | 0.36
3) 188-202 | -0.18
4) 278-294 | 2.79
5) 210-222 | -0.08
